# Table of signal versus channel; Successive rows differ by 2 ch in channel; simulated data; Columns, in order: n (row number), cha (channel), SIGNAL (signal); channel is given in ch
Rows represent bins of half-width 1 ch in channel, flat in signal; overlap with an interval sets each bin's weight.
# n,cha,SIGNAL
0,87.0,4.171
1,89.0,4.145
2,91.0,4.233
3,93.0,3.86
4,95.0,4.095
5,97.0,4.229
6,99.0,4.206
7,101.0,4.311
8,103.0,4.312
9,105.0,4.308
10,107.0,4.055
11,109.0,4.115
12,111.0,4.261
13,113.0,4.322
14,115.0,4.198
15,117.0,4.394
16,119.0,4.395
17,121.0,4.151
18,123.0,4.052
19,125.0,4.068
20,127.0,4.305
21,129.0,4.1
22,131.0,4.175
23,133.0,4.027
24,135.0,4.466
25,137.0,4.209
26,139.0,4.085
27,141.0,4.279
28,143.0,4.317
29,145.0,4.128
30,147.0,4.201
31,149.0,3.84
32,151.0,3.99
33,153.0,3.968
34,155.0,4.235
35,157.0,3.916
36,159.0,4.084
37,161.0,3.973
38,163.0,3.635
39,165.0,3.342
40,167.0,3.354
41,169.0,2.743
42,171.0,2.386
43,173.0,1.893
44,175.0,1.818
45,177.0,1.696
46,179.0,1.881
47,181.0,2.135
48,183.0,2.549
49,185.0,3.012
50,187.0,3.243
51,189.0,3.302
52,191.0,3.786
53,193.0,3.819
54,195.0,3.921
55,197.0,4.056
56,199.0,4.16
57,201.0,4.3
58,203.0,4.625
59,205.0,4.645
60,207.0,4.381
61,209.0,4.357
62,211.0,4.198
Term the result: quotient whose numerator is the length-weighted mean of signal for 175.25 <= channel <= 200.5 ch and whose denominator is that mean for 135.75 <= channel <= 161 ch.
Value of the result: 0.76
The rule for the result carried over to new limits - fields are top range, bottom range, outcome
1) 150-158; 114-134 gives 0.96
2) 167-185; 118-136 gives 0.54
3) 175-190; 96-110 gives 0.59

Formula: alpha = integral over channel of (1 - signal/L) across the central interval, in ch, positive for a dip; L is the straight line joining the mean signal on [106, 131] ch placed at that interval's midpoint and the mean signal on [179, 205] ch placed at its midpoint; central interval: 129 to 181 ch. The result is 4.98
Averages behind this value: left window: 4.2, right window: 3.55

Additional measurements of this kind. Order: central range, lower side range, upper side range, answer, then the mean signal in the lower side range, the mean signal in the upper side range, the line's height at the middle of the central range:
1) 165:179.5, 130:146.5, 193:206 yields 6.5 ch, 4.21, 4.25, 4.23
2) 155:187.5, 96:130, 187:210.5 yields 9.8 ch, 4.22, 4.09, 4.13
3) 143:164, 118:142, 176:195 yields -2.2 ch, 4.19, 2.88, 3.64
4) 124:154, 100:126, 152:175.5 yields -3.1 ch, 4.23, 3.31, 3.76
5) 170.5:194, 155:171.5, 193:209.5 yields 7.7 ch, 3.51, 4.27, 3.89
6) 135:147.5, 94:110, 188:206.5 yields -0.2 ch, 4.2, 4.08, 4.15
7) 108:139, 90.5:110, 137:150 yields -0.4 ch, 4.17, 4.15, 4.16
